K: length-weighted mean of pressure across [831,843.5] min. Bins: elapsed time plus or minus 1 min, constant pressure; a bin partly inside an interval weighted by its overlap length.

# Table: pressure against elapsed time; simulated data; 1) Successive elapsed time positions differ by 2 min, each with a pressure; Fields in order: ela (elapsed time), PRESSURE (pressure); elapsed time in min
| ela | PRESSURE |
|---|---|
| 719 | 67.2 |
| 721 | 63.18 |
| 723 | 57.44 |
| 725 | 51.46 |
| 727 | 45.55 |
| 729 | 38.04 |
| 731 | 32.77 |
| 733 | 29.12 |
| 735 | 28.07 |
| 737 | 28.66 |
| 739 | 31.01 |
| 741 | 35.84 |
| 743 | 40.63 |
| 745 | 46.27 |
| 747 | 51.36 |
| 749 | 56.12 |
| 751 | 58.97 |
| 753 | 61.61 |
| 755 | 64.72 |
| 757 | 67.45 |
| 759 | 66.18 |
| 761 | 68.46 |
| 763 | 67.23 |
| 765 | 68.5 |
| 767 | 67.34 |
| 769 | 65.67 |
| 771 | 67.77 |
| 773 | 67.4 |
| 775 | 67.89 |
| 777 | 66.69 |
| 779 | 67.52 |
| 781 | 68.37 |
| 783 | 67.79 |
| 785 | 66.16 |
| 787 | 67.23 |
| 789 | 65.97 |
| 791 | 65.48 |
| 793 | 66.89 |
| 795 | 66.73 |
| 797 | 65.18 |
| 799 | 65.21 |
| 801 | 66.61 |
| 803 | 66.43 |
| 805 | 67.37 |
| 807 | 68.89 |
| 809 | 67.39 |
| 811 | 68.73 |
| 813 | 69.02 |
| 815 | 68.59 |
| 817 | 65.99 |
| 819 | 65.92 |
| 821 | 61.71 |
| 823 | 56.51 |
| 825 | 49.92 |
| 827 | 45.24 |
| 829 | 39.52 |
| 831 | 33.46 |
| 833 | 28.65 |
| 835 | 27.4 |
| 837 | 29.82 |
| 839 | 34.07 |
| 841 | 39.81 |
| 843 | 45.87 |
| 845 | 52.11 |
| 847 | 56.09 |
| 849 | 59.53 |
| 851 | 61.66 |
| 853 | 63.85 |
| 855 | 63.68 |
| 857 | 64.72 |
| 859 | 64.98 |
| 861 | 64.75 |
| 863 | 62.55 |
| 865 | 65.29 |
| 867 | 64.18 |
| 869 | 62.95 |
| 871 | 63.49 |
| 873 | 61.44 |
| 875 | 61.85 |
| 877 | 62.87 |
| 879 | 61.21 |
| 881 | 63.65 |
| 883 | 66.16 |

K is 33.7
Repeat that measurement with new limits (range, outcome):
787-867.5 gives 57.7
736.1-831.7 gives 60.7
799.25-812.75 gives 67.5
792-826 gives 65.1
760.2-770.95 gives 67.5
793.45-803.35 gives 66.1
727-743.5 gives 33.5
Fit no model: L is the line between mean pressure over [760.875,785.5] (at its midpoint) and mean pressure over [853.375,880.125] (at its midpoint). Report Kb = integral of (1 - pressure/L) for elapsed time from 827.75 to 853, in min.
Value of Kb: 8.3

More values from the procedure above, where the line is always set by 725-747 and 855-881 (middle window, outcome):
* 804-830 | -4.0 min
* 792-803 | -3.8 min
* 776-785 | -4.2 min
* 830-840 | 4.6 min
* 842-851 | 0.7 min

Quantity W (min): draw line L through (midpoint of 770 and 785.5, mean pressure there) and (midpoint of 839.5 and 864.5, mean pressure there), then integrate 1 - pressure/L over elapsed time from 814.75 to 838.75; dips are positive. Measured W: 5.78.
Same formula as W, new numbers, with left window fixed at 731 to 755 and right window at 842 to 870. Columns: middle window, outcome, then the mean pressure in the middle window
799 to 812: -3.56 min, 67.4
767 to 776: -3.73 min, 67.2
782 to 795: -4.24 min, 66.6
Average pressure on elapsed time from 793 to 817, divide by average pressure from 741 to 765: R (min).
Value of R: 1.15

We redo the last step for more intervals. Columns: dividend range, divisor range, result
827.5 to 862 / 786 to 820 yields 0.73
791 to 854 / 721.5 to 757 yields 1.23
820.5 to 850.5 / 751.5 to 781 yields 0.66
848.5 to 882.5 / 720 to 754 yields 1.42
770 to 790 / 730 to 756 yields 1.55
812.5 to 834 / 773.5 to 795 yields 0.79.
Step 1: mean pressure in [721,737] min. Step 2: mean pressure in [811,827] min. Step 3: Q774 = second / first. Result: 1.51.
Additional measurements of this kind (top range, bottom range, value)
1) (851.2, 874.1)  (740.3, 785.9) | 1.03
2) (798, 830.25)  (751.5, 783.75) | 0.93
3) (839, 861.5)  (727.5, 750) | 1.49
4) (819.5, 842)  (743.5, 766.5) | 0.67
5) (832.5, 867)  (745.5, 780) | 0.82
